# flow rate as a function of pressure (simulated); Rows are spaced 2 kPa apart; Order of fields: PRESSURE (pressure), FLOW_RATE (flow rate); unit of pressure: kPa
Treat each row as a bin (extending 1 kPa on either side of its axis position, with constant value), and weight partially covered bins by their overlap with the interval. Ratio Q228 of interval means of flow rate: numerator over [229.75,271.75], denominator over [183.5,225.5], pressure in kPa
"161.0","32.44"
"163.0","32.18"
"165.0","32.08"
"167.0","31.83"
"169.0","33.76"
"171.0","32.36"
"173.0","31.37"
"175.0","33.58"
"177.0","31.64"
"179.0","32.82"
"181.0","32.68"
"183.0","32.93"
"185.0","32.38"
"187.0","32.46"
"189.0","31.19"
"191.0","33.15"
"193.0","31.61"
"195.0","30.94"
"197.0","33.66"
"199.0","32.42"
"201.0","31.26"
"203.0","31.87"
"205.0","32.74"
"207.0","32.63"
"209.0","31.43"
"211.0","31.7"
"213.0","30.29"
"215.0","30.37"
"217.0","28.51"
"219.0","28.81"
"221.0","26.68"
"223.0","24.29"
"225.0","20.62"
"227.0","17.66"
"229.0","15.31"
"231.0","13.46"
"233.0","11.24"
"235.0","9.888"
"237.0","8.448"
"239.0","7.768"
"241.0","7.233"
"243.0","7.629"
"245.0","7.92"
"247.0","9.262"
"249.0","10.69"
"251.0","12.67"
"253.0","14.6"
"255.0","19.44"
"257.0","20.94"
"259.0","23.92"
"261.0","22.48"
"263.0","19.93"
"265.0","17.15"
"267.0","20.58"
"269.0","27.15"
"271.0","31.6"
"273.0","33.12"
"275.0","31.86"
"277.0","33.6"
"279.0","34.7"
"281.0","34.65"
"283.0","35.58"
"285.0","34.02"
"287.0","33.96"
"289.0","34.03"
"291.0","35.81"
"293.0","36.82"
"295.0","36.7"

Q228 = 0.50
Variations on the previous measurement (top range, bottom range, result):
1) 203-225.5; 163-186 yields 0.90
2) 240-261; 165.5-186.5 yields 0.43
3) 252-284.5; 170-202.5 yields 0.82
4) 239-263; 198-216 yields 0.45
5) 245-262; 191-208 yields 0.50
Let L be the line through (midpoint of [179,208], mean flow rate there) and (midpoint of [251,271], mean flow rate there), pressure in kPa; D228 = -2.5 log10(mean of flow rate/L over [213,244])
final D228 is 0.46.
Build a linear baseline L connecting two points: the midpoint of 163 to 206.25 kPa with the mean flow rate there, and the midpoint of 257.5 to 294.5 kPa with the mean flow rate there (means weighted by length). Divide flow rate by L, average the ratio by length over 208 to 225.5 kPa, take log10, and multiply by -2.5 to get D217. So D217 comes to 0.12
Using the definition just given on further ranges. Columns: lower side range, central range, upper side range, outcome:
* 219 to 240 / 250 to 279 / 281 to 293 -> 0.17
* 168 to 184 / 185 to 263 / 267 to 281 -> 0.39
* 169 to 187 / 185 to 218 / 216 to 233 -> -0.18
